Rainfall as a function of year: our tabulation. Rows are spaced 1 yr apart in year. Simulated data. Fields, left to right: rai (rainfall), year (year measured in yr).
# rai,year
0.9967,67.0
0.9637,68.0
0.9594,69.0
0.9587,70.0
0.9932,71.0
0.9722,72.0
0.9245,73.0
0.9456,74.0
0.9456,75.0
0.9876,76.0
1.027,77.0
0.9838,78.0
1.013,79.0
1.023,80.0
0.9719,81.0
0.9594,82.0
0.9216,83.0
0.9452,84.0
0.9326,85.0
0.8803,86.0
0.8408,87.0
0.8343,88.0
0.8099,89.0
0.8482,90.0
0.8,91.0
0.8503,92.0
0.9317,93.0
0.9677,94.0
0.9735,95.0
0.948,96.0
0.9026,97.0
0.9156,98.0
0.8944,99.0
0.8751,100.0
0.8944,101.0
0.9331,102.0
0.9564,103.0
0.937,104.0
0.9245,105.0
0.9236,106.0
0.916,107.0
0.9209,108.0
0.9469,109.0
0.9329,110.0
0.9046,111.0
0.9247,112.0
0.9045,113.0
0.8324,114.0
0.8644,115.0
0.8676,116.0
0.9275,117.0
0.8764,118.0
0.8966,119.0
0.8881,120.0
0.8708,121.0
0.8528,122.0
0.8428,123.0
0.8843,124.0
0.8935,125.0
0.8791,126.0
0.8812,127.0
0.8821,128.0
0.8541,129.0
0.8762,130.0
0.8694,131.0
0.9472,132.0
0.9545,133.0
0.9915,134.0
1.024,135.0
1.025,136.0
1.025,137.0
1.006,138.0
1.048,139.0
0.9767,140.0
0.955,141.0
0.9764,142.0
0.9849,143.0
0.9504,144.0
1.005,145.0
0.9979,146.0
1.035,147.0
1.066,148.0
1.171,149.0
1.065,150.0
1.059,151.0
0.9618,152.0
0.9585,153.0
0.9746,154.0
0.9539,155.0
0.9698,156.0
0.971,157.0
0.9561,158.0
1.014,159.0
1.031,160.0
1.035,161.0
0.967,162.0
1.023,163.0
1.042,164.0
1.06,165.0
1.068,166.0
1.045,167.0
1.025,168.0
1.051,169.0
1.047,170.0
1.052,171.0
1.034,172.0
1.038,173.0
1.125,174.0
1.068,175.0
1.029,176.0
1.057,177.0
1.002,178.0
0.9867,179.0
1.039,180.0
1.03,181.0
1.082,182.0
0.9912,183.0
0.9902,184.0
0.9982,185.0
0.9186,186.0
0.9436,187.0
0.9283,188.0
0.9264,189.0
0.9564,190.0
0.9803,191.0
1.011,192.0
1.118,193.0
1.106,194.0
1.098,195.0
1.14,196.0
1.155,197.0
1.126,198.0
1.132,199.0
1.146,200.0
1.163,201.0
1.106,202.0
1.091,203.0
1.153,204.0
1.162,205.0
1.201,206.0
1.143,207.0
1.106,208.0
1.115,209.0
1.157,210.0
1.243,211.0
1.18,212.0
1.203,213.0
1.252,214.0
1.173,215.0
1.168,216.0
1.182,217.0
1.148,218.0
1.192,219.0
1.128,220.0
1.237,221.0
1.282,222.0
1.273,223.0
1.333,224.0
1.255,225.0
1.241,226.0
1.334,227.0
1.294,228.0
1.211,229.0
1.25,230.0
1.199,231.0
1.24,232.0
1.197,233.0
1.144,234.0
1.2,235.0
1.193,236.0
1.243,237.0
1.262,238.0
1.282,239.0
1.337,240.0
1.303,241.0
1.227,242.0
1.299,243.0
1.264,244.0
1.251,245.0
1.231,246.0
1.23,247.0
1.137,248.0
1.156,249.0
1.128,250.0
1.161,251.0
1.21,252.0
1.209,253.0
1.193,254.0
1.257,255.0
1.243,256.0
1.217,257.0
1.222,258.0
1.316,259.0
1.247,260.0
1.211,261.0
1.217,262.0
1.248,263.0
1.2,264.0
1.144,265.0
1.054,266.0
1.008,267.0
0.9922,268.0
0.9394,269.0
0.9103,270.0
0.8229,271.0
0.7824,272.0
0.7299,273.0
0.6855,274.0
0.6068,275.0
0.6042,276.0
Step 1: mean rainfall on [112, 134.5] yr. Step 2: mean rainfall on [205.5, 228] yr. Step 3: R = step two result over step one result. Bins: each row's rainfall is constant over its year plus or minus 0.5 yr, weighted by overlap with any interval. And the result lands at 1.36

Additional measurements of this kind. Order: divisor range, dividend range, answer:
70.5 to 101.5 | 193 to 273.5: 1.27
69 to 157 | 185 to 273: 1.23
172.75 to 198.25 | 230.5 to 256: 1.19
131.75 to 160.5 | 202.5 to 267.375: 1.21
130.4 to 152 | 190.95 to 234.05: 1.17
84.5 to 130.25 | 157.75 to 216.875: 1.20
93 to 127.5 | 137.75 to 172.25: 1.12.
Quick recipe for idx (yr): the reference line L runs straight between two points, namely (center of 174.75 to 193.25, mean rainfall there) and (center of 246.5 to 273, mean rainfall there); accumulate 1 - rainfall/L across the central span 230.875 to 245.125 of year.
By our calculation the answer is -2.0 yr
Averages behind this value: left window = 1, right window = 1.13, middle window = 1.24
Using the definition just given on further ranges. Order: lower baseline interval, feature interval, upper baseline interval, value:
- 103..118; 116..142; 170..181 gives 0.63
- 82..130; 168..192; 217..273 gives 0.87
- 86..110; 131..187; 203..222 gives 1.77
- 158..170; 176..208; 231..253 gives 1.14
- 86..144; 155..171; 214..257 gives 0.29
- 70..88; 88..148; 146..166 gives 3.89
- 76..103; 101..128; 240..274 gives 1.53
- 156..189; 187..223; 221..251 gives 0.05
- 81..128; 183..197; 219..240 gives 1.48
